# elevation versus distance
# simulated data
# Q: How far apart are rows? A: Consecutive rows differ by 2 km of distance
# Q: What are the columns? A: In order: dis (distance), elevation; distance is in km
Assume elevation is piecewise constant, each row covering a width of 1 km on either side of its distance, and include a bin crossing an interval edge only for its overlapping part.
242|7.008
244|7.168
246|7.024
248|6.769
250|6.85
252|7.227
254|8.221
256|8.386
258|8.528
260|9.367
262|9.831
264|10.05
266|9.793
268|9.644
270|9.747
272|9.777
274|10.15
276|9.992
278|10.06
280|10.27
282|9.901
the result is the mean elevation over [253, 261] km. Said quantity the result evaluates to 8.63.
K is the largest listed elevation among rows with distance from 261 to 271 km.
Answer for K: 10.05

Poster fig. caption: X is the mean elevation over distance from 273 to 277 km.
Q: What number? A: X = 10.1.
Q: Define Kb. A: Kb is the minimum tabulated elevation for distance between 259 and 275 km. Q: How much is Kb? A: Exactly 9.367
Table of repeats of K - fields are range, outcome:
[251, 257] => 8.386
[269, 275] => 10.15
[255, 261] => 9.367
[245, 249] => 7.024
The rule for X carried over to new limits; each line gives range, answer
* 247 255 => 7.27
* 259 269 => 9.74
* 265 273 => 9.74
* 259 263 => 9.6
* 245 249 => 6.9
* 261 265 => 9.94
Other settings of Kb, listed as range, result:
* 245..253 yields 6.769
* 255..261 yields 8.386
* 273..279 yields 9.992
